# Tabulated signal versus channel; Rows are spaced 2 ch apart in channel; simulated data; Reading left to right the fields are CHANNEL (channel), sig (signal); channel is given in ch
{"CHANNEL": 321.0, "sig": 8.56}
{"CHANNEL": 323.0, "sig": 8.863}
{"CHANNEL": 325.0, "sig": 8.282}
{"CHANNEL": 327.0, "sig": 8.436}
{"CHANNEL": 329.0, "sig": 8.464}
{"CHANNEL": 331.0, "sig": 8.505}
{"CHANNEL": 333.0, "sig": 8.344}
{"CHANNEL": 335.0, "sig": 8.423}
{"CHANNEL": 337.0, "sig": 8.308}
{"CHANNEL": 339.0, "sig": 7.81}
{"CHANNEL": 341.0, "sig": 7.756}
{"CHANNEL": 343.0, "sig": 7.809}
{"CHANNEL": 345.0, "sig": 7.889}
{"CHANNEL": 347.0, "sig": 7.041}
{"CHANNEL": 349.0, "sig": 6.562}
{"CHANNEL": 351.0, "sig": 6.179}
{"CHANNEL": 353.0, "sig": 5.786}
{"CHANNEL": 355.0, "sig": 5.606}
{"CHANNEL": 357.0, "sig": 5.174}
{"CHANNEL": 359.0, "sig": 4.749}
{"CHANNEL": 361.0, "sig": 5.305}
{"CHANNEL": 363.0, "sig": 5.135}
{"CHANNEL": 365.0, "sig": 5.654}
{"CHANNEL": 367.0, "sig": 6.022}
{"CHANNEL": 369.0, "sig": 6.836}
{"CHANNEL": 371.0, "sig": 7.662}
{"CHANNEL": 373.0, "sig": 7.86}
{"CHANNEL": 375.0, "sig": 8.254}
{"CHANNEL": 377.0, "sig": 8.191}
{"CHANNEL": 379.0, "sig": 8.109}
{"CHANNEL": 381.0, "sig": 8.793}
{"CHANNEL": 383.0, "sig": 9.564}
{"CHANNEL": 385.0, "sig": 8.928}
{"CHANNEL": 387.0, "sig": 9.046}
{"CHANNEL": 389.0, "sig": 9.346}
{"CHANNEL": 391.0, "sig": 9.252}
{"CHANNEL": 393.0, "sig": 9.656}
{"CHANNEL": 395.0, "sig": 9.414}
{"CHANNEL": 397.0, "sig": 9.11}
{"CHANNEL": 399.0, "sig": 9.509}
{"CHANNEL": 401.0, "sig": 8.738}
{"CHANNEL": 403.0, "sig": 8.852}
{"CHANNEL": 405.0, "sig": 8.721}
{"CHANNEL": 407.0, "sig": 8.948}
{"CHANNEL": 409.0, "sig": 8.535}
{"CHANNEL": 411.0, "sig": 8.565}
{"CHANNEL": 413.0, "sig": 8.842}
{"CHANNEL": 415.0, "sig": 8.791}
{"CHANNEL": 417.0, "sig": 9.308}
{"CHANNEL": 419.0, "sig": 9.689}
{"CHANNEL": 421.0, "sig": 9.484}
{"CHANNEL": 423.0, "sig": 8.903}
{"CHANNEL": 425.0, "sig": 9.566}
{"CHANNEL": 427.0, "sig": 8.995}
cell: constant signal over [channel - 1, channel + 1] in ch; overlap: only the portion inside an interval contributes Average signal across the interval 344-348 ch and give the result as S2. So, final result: 7.46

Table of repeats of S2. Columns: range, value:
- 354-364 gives 5.19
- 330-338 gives 8.39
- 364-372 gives 6.54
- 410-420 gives 9.04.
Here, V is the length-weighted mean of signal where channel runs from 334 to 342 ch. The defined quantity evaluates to 8.07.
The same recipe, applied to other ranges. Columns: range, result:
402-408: 8.84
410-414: 8.7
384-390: 9.11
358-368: 5.37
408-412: 8.55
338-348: 7.66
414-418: 9.05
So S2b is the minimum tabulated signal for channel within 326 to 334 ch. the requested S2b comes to 8.344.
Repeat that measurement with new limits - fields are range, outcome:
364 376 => 5.654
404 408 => 8.721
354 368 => 4.749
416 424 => 8.903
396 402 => 8.738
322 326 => 8.282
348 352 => 6.179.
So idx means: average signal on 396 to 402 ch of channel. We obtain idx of 9.12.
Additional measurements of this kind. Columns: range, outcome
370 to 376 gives 7.93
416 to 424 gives 9.35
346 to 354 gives 6.39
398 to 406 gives 8.96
